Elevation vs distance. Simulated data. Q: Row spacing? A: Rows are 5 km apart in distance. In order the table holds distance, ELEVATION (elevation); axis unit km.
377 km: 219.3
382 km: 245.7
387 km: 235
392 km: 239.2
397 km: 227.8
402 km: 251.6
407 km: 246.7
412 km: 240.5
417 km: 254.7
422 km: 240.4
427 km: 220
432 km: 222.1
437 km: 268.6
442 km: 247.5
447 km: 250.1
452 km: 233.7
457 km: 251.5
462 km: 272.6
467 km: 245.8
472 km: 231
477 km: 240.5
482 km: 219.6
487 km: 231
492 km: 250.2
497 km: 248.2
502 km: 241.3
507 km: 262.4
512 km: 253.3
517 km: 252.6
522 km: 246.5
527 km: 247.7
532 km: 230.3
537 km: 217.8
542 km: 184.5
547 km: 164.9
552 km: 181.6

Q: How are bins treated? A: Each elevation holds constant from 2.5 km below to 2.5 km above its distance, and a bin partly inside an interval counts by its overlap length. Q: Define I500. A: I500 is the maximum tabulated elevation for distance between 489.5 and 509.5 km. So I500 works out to 262.4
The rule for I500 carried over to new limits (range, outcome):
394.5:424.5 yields 254.7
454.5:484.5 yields 272.6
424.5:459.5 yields 268.6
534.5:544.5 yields 217.8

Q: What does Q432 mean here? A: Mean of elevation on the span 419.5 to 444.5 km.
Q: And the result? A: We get 240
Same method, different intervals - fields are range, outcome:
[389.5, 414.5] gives 241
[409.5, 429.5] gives 239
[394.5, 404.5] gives 240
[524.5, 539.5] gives 232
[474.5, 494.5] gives 235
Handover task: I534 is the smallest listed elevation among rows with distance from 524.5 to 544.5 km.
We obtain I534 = 184.5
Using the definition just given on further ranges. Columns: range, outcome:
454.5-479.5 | 231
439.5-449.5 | 247.5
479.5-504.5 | 219.6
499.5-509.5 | 241.3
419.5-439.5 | 220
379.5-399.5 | 227.8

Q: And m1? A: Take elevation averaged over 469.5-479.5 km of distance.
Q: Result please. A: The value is 236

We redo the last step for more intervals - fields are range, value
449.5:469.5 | 251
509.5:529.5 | 250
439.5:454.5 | 244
